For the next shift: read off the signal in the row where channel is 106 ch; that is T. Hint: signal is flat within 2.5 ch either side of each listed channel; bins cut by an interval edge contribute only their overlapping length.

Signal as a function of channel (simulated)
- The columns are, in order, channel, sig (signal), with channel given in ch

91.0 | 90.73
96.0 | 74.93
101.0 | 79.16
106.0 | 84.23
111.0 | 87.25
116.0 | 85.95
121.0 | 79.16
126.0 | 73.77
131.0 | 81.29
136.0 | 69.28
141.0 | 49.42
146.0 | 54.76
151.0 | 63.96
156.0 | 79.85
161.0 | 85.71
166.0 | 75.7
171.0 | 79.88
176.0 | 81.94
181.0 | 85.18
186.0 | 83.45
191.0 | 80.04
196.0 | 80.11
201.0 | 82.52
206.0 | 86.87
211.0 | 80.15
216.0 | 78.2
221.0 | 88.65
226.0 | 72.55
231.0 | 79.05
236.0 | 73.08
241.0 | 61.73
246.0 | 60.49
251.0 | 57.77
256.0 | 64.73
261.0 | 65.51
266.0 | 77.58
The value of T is 84.23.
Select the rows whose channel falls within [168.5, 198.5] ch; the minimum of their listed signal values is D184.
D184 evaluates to 79.88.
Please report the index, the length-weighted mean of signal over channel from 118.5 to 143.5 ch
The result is 70.6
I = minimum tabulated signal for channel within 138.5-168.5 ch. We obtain 49.42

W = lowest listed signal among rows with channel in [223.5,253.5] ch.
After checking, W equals 57.77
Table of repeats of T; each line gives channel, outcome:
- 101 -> 79.16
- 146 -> 54.76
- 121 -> 79.16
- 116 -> 85.95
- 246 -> 60.49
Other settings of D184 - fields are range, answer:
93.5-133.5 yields 73.77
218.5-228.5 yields 72.55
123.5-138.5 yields 69.28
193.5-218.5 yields 78.2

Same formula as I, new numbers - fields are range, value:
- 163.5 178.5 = 75.7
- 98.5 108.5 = 79.16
